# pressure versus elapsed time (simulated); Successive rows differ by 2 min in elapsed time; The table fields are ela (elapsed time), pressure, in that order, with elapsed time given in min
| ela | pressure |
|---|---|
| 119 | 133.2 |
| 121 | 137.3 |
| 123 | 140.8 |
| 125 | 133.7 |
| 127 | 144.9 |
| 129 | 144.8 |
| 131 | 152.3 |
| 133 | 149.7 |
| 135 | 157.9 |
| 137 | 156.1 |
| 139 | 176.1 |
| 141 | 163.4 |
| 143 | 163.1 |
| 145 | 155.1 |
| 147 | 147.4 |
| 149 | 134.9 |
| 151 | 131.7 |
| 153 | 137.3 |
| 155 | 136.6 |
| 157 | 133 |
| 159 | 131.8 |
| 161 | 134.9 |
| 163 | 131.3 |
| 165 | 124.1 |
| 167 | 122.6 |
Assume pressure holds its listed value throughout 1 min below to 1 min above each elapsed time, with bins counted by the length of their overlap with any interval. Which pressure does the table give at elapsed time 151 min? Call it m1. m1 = 131.7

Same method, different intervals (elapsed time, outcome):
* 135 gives 157.9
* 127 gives 144.9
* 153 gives 137.3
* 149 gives 134.9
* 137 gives 156.1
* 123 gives 140.8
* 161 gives 134.9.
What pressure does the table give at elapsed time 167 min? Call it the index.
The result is 122.6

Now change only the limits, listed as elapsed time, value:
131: 152.3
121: 137.3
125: 133.7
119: 133.2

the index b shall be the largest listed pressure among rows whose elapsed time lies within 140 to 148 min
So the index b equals 163.4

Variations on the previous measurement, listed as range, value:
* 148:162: 137.3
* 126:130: 144.9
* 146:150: 147.4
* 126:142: 176.1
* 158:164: 134.9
